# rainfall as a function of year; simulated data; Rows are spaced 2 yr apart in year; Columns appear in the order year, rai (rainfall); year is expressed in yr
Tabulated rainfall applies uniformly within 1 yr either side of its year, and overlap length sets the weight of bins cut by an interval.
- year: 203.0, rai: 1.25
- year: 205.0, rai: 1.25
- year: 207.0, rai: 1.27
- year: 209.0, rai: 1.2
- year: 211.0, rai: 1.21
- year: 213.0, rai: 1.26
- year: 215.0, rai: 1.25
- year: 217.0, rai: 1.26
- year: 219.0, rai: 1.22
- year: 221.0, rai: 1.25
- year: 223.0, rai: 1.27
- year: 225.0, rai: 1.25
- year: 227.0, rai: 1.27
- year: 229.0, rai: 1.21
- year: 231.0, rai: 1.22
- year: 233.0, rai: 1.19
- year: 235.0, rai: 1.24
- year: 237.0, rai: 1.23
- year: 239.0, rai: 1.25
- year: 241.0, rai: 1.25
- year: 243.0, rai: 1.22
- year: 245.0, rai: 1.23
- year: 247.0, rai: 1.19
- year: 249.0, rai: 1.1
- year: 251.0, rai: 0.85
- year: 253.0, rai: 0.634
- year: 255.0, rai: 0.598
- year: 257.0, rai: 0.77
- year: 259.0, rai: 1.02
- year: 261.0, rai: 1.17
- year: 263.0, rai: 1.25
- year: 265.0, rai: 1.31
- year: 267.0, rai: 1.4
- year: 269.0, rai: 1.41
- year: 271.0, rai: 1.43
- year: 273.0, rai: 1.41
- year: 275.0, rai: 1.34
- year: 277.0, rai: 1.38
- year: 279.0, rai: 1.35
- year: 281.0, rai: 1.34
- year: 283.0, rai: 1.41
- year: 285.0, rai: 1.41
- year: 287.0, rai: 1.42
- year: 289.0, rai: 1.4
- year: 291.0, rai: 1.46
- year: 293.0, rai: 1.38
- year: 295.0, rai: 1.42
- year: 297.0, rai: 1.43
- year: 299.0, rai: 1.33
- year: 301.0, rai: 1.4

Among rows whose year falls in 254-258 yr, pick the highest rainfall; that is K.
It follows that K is 0.77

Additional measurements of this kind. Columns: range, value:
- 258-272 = 1.43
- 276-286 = 1.41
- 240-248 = 1.25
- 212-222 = 1.26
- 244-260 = 1.23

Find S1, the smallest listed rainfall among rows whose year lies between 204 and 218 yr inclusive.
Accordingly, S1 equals 1.2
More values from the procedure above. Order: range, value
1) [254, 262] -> 0.598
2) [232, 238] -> 1.19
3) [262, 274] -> 1.25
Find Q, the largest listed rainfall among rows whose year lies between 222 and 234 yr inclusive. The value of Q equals 1.27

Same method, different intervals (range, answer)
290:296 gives 1.46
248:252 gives 1.1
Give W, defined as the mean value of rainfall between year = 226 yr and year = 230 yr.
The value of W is 1.24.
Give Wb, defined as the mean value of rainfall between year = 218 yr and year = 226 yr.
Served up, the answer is 1.25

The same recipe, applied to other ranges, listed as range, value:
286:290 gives 1.41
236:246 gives 1.24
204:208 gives 1.26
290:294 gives 1.42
